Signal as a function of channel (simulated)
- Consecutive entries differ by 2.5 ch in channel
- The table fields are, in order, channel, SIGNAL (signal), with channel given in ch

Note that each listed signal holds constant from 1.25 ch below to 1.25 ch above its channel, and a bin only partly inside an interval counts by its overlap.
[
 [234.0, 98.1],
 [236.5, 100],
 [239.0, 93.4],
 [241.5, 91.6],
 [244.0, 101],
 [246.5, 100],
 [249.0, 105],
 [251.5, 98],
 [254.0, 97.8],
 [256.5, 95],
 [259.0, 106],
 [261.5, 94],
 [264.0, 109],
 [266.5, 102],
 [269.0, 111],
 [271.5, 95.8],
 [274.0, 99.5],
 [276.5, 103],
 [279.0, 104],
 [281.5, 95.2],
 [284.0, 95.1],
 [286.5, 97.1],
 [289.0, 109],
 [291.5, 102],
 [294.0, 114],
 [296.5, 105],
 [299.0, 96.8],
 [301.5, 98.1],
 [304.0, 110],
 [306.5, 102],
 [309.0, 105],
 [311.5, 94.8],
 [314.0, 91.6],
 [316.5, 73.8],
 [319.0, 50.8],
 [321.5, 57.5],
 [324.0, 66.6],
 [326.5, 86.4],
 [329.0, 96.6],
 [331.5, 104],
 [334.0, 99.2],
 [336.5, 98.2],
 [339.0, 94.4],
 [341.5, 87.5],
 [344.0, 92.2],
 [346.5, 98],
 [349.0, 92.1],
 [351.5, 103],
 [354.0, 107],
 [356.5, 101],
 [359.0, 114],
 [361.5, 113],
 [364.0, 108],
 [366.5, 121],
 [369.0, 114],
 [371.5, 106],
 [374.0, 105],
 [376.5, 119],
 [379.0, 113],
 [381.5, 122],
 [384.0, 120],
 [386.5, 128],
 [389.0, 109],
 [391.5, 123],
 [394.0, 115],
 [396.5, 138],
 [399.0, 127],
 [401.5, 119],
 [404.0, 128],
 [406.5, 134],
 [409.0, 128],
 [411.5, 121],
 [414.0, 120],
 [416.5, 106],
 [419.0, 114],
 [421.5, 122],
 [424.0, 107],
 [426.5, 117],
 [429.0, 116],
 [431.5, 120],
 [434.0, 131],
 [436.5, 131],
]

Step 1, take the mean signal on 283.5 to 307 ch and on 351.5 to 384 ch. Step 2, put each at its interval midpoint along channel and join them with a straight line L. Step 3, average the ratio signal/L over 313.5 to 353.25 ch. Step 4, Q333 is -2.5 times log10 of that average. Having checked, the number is 0.23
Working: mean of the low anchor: 103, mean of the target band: 87.2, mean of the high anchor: 112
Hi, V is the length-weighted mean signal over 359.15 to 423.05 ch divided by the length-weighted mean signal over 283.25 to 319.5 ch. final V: 1.22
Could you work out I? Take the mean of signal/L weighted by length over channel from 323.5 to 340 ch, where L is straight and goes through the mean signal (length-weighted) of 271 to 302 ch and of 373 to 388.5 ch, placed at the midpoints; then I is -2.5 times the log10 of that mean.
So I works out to 0.170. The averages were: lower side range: 101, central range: 93.3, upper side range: 118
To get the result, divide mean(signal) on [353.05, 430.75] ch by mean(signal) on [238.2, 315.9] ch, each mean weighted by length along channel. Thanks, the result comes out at 1.17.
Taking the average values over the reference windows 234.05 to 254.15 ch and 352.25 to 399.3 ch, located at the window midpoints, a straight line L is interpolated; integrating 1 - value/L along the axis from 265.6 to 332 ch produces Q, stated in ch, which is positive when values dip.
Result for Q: 6.5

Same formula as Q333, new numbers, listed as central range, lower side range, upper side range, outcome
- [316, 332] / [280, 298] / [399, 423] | 0.391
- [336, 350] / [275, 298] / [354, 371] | 0.166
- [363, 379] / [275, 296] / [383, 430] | 0.029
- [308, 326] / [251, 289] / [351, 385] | 0.344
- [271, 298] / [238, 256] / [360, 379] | 0.006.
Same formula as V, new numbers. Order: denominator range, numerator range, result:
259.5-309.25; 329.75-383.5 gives 1.03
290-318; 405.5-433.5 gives 1.20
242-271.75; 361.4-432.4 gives 1.17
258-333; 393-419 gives 1.29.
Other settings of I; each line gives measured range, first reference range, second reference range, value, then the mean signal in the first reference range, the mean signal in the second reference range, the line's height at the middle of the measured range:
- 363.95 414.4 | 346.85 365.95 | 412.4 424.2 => -0.09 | 106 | 115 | 110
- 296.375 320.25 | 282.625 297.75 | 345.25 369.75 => 0.14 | 104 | 107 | 105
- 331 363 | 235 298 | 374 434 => 0.12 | 101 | 120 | 112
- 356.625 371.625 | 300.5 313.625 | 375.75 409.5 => 0.03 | 101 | 123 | 116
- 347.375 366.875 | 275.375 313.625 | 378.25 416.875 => 0.08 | 102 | 122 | 114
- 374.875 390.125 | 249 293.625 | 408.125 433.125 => -0.05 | 101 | 117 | 113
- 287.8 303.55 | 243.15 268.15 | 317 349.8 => -0.12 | 101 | 86.1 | 93.3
